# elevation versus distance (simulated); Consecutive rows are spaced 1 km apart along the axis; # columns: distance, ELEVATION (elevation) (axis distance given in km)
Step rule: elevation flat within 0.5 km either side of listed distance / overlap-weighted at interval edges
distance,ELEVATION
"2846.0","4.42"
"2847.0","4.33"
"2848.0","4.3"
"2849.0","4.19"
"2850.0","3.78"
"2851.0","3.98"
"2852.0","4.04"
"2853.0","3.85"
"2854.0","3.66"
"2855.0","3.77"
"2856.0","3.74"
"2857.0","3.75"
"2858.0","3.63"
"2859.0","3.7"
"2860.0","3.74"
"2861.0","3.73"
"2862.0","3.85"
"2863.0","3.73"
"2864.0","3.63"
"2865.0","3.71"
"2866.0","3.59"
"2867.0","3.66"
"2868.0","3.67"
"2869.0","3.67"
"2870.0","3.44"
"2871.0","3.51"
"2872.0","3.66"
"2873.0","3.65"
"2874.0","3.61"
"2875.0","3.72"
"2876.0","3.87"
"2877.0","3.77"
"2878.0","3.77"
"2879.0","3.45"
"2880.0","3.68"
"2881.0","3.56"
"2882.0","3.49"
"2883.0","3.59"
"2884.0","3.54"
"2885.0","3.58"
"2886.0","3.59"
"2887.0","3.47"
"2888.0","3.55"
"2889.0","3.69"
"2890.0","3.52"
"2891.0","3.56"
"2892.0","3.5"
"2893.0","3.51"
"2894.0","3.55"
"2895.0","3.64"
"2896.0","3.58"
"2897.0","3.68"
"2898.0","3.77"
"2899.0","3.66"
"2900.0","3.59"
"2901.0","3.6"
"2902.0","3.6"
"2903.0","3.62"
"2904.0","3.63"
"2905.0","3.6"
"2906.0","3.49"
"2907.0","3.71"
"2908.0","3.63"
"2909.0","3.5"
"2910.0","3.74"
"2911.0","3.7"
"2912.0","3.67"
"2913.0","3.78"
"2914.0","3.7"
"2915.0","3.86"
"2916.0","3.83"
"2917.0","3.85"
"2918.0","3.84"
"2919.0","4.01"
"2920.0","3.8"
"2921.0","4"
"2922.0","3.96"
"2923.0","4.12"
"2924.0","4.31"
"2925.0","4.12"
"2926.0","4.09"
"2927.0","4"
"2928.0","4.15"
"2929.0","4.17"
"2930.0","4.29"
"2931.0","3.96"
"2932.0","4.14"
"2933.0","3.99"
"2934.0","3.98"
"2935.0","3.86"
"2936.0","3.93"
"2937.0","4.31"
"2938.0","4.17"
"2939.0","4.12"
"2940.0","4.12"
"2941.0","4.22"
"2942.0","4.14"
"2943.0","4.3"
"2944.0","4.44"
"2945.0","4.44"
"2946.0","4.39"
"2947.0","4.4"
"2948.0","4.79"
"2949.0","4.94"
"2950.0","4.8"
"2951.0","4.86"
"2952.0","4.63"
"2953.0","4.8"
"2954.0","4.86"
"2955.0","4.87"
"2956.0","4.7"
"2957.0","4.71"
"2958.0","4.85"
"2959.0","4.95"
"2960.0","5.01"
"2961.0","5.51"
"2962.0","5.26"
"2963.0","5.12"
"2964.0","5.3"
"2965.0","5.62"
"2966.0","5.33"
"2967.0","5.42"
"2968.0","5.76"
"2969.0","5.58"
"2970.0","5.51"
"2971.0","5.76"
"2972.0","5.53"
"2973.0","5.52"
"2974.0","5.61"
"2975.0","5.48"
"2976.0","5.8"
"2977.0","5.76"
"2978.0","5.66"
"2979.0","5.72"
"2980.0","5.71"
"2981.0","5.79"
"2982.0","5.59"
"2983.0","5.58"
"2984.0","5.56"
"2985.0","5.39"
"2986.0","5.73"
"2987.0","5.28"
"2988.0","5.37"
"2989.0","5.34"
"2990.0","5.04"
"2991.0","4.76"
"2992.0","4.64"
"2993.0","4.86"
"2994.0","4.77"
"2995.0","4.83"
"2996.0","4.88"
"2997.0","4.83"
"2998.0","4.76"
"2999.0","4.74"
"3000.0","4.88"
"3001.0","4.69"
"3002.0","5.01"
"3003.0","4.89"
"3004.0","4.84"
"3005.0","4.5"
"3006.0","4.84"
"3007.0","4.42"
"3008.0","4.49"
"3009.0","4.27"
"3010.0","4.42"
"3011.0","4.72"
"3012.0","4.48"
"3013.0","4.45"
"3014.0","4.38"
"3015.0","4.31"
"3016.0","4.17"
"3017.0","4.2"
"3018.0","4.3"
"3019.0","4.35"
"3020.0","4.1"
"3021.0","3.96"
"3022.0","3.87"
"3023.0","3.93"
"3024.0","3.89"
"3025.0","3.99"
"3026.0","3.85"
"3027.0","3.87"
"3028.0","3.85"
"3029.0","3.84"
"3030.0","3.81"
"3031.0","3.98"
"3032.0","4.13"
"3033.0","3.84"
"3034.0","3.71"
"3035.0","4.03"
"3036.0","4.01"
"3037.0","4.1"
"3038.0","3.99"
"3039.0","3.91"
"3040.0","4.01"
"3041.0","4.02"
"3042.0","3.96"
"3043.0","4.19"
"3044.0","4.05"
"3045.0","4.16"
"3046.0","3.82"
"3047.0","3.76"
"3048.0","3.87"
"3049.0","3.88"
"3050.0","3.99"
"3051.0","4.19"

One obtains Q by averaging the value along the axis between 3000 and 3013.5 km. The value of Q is 4.63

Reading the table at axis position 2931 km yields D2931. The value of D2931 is 3.96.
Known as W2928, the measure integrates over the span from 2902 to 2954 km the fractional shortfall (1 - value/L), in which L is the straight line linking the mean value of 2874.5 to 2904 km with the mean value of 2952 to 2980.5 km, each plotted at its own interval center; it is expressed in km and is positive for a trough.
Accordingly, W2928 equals 4.7 km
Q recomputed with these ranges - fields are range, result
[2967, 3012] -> 5.16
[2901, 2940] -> 3.9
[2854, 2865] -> 3.72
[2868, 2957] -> 3.92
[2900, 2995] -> 4.61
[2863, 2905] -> 3.61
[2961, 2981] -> 5.56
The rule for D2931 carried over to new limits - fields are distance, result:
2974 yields 5.61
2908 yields 3.63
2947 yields 4.4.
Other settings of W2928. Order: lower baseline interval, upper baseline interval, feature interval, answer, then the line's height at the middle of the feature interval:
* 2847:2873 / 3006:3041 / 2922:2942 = -0.94 km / 3.92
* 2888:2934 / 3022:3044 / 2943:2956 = -2.80 km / 3.84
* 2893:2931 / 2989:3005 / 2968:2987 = -4.23 km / 4.6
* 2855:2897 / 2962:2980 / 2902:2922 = 2.86 km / 4.36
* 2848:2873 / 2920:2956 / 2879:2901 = 2.09 km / 3.96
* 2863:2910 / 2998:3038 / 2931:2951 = -2.12 km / 3.88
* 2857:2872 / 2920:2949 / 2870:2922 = 3.19 km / 3.9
